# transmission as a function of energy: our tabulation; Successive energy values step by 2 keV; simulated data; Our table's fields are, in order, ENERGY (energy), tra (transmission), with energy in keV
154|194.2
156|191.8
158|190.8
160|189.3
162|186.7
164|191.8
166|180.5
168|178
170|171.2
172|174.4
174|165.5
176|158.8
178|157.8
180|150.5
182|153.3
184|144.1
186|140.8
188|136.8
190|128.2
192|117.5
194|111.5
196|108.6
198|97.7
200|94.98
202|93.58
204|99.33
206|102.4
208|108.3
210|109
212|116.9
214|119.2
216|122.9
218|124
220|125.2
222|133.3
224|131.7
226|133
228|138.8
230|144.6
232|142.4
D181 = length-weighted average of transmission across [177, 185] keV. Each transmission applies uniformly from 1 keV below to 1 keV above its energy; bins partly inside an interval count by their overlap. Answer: 151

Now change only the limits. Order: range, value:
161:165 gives 189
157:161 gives 190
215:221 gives 124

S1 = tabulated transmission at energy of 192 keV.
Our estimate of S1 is 117.5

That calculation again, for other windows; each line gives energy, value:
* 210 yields 109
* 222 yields 133.3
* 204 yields 99.33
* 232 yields 142.4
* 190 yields 128.2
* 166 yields 180.5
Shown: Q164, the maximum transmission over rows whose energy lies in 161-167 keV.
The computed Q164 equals 191.8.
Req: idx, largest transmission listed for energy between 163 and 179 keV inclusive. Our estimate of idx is 191.8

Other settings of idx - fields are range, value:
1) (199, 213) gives 116.9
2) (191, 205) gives 117.5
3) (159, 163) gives 189.3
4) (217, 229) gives 138.8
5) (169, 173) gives 174.4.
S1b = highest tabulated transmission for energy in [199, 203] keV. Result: 94.98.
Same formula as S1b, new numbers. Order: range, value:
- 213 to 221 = 125.2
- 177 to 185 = 157.8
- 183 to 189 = 144.1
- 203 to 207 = 102.4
